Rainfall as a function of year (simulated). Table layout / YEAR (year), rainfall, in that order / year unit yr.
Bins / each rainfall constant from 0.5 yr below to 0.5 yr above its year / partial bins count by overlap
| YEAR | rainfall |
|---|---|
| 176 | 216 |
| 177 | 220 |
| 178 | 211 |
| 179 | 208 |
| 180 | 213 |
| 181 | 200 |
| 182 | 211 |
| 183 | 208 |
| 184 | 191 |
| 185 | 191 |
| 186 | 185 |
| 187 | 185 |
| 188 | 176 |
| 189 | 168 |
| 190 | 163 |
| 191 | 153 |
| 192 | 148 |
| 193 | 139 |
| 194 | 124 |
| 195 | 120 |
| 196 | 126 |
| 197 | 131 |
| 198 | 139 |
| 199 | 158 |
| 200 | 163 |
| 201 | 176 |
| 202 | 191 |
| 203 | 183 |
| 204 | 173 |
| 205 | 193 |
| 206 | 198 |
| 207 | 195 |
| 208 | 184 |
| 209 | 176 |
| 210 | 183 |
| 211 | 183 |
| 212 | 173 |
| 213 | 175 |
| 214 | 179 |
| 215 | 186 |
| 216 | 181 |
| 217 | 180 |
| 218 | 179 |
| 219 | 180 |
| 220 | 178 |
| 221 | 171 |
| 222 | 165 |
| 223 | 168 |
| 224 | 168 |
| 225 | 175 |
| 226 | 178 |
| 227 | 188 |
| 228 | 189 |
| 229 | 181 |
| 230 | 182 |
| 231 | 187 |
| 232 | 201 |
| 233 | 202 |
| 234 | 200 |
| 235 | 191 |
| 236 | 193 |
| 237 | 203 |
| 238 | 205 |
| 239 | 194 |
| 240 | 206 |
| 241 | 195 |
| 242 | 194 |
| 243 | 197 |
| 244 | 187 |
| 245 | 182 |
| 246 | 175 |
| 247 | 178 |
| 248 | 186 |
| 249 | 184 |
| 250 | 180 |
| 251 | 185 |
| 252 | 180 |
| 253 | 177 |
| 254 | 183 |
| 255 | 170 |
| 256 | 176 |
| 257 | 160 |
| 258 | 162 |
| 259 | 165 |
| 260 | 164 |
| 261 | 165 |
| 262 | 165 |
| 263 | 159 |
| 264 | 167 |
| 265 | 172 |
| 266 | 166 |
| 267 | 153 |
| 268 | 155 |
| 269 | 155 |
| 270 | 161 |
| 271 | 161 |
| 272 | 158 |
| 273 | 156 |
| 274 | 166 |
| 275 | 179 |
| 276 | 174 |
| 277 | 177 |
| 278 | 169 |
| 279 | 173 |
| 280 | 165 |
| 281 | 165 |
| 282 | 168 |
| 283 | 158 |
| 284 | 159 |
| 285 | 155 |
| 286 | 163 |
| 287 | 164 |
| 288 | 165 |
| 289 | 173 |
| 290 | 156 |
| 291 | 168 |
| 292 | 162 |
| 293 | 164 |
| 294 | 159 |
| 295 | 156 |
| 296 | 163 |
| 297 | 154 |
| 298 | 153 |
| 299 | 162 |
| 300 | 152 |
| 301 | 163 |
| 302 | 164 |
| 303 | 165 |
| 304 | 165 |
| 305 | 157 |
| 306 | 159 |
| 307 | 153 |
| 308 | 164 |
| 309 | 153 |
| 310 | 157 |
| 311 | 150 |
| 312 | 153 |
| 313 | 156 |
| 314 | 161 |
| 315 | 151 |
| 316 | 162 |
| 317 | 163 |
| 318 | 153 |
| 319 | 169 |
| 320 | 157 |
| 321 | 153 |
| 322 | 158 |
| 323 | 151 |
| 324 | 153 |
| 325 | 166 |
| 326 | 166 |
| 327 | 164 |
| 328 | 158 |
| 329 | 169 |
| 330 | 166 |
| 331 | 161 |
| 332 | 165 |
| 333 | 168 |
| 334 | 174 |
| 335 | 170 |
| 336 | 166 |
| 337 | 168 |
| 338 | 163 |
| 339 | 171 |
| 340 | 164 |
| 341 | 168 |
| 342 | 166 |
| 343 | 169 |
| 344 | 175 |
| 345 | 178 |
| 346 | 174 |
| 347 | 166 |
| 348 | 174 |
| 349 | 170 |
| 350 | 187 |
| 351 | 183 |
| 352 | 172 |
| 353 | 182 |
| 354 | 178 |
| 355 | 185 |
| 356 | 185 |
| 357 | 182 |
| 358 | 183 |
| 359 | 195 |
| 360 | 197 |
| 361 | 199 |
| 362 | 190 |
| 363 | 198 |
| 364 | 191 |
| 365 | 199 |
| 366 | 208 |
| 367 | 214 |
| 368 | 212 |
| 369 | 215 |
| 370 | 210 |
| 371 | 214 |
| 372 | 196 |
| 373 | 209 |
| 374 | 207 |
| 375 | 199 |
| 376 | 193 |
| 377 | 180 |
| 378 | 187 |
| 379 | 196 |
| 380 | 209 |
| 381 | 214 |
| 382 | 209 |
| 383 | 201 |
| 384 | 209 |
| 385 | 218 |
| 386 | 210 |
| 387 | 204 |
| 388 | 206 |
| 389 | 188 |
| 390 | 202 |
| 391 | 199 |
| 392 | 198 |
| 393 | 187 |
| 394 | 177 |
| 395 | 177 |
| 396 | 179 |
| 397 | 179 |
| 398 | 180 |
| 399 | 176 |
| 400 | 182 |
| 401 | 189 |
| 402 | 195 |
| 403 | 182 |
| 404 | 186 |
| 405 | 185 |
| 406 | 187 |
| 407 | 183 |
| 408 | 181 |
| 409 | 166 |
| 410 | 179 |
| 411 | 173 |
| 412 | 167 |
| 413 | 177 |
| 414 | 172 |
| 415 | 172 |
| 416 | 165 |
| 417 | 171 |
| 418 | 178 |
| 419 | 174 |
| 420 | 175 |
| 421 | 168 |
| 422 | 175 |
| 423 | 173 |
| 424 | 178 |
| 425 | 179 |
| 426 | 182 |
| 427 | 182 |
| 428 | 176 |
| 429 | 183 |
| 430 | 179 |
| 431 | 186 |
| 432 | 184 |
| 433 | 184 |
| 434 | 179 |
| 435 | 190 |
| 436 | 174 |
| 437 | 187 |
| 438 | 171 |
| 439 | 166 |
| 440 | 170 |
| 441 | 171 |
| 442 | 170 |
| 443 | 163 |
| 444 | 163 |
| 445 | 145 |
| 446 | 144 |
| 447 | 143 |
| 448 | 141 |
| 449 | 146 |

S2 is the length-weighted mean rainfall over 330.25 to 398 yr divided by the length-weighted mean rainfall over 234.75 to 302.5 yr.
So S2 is 1.10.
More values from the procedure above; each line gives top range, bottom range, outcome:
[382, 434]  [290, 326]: 1.16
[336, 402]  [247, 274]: 1.13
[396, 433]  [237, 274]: 1.02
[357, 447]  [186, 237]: 1.07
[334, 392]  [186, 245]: 1.08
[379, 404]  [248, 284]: 1.16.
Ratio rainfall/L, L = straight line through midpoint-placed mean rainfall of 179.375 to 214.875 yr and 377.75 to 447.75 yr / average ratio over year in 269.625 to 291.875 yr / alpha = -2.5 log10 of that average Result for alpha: 0.07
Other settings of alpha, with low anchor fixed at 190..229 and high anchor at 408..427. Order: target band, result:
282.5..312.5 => 0.08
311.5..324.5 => 0.10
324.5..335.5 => 0.04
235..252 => -0.12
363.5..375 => -0.19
